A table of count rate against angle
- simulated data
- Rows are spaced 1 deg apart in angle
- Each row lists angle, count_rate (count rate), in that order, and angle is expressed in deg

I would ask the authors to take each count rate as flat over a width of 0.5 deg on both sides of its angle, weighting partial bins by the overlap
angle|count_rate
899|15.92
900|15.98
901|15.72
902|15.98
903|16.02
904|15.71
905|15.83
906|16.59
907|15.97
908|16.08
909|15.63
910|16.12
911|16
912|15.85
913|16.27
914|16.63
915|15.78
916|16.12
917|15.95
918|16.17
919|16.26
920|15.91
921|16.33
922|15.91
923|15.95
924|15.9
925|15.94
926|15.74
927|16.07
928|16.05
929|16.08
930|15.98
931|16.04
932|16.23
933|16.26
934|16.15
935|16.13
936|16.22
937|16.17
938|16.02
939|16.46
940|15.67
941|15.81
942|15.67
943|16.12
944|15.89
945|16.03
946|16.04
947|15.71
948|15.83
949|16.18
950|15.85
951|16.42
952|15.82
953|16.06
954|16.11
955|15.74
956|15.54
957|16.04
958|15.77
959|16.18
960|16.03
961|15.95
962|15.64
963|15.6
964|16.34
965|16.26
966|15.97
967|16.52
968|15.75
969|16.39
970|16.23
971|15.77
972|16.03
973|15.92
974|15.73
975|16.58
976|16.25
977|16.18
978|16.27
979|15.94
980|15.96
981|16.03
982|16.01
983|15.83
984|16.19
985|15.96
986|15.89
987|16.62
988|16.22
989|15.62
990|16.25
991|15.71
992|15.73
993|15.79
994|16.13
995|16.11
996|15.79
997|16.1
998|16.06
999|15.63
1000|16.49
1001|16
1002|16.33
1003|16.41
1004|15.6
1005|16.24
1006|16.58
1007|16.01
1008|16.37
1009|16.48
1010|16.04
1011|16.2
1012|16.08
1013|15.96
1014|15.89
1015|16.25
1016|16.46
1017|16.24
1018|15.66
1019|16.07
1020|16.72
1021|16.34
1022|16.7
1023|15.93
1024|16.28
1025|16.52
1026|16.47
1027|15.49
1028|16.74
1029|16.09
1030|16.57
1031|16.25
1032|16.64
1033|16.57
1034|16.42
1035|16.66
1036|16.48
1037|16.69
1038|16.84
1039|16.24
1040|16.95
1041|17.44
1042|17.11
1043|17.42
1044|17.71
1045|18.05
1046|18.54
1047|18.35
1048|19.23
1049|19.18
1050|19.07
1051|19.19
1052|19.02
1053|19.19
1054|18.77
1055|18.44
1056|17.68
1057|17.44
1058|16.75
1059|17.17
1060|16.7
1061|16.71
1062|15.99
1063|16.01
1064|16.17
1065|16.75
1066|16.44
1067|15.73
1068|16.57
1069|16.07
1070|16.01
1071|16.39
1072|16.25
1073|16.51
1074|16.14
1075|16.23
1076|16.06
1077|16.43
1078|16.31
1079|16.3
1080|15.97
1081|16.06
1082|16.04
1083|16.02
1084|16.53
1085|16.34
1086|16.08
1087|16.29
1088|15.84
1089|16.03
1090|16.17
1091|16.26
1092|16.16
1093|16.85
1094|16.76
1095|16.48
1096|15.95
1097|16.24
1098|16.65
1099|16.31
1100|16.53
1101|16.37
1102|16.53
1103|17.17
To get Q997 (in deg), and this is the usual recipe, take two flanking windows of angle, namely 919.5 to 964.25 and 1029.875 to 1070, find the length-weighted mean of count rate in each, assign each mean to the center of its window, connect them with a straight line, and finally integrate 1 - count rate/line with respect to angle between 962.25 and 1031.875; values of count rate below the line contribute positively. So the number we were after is 2.1 deg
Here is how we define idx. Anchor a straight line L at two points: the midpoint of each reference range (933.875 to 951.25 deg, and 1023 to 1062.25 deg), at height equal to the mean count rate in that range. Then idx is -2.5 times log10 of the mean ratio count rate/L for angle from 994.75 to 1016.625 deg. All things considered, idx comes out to 0.05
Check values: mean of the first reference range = 16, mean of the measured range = 16.1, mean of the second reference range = 17.3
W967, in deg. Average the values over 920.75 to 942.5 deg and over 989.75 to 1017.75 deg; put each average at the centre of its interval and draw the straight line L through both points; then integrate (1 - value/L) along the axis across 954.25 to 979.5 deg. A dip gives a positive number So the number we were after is 0.06 deg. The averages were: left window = 16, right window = 16.1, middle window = 16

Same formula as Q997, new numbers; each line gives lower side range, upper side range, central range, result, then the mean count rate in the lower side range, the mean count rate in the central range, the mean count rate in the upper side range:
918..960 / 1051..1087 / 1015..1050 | -0.8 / 16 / 16.9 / 16.7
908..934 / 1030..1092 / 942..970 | 0.5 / 16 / 16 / 16.9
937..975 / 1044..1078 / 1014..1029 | 0.5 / 16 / 16.3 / 17.2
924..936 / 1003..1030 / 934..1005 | 0.5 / 16.1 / 16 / 16.2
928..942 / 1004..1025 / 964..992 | 0.1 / 16.1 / 16.1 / 16.2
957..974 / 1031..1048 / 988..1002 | 0.4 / 16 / 16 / 17.2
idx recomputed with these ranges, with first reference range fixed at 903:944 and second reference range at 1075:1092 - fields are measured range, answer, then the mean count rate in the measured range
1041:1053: -0.144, 18.4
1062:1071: -0.004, 16.2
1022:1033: -0.014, 16.3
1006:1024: -0.006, 16.2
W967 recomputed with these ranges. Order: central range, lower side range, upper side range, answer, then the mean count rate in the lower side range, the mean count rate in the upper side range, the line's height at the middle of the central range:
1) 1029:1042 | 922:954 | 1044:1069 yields 0.5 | 16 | 17.6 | 17.3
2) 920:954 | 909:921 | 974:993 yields 0.1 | 16.1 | 16.1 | 16.1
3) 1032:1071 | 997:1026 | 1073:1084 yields -2.6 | 16.2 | 16.2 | 16.2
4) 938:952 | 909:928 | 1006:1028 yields 0.1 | 16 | 16.2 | 16.1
